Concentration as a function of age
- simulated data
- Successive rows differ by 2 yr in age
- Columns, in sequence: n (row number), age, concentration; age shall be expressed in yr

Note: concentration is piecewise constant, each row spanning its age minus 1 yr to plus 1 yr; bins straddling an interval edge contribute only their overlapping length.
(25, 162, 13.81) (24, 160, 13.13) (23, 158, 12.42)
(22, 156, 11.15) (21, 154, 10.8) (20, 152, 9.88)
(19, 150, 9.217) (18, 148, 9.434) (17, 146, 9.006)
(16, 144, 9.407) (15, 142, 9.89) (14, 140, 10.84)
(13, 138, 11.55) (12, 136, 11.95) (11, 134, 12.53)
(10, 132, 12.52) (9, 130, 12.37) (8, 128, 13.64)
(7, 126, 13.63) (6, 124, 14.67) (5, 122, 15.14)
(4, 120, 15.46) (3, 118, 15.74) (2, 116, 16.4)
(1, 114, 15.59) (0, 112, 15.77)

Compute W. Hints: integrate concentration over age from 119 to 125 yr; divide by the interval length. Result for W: 15.1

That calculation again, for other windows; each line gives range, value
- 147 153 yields 9.51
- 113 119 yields 15.9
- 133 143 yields 11.4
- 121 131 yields 13.9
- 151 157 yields 10.6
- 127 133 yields 12.8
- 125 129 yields 13.6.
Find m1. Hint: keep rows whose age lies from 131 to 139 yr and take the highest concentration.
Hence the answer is 12.53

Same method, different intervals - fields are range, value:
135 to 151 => 11.95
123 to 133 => 14.67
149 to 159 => 12.42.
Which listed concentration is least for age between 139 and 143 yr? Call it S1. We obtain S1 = 9.89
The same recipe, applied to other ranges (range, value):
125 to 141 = 10.84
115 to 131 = 12.37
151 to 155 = 9.88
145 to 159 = 9.006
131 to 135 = 12.52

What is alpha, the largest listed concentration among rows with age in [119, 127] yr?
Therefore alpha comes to 15.46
